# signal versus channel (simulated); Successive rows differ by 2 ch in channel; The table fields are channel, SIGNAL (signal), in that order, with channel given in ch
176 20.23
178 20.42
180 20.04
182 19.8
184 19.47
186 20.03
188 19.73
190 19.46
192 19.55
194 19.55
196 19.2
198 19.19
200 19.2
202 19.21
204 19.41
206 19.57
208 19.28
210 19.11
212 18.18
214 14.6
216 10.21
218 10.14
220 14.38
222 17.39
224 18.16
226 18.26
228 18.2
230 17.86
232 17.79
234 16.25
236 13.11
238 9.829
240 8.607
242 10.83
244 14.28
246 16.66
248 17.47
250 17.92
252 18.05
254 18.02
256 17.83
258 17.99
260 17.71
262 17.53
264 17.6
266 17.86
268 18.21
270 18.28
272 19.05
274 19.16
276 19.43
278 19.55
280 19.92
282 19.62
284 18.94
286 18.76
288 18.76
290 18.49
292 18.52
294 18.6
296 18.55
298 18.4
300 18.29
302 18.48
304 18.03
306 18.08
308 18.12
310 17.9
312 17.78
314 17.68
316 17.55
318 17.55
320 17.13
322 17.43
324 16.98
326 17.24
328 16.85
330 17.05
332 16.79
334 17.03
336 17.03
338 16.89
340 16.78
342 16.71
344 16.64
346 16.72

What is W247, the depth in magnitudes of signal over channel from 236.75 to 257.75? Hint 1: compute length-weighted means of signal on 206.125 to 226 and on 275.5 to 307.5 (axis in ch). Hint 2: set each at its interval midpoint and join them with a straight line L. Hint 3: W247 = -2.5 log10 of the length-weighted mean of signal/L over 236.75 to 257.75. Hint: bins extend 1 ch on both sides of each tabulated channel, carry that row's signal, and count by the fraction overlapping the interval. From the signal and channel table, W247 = 0.15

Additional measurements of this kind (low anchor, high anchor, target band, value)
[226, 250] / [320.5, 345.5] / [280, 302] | -0.17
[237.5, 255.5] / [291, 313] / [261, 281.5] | -0.14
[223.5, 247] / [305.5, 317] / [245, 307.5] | -0.12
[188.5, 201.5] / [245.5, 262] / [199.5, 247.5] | 0.17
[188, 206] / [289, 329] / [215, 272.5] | 0.17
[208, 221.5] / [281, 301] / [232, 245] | 0.26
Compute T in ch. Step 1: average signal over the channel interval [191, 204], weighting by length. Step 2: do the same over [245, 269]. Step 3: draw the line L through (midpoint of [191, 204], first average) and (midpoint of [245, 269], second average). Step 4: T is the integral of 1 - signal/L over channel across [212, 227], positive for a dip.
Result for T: 3.0 ch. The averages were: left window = 19.3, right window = 17.7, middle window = 15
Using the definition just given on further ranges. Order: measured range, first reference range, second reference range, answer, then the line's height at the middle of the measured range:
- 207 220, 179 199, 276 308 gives 2.8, 19.4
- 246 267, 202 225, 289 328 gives -0.7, 17.2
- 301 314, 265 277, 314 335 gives -0.3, 17.7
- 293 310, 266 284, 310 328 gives -0.2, 18.1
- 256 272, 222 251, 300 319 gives -1.5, 16.4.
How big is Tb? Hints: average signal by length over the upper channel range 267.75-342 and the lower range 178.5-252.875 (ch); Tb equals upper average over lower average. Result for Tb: 1.06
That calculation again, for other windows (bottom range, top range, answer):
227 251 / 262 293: 1.26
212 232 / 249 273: 1.15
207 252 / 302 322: 1.15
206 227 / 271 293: 1.18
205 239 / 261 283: 1.17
